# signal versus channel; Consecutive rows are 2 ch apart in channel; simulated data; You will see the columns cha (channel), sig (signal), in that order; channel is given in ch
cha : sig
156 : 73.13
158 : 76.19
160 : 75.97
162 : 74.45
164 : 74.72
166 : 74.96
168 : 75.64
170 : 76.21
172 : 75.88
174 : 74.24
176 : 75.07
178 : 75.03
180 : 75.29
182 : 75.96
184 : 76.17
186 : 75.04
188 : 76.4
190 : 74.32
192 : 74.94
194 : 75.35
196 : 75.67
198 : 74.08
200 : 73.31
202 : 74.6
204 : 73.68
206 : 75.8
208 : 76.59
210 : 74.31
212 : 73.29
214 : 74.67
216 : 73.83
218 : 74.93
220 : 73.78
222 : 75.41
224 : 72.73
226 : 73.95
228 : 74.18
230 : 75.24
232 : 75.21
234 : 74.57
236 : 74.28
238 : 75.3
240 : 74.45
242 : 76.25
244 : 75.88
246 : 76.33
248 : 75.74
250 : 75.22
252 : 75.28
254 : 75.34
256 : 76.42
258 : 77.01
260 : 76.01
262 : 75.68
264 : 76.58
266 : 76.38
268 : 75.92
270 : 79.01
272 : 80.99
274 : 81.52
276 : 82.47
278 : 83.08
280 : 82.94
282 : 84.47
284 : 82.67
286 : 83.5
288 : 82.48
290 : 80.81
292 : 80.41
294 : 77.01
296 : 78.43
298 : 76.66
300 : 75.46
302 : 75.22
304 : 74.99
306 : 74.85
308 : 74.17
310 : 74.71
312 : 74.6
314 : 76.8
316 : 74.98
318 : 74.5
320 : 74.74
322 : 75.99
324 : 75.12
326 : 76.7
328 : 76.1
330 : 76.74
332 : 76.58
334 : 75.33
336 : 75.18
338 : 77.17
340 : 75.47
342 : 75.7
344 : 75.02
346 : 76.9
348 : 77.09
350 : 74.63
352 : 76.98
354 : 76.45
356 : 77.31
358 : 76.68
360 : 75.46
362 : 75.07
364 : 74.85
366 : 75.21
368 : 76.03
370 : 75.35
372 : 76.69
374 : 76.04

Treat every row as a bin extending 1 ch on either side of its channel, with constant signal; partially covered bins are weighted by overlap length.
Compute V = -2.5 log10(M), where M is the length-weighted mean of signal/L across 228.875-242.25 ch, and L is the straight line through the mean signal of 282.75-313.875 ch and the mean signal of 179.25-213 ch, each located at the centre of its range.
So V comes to 0.02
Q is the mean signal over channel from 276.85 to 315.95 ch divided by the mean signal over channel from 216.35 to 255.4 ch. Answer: 1.0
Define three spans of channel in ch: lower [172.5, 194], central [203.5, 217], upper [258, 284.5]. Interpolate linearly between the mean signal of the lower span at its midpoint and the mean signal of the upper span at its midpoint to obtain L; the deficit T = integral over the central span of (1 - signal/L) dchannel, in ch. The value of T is 0.3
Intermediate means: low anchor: 75.3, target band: 74.6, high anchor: 79.7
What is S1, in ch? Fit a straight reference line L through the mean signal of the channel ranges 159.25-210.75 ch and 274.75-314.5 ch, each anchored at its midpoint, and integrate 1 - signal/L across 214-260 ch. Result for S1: 1.09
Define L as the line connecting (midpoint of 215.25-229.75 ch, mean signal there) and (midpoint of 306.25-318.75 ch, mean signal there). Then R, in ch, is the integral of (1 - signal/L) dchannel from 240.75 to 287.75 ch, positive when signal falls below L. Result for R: -2.50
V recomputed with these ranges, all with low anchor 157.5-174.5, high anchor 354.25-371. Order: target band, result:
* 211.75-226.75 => 0.020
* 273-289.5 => -0.099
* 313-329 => 0.001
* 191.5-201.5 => 0.011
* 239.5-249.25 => -0.004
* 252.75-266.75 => -0.009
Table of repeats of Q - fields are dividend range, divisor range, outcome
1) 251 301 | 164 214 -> 1.05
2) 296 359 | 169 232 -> 1.01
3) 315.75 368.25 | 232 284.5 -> 0.98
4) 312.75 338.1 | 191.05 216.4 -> 1.02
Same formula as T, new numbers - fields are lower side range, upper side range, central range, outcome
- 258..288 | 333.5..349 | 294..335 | 1.0 ch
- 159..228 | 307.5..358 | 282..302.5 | -1.1 ch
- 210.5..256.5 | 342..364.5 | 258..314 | -2.3 ch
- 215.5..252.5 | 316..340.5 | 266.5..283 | -1.3 ch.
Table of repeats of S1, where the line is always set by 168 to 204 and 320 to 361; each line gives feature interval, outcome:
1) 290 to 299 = -0.31 ch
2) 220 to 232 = 0.17 ch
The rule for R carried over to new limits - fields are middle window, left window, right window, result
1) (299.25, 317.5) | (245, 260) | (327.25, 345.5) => 0.2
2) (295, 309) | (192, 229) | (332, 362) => 0.0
